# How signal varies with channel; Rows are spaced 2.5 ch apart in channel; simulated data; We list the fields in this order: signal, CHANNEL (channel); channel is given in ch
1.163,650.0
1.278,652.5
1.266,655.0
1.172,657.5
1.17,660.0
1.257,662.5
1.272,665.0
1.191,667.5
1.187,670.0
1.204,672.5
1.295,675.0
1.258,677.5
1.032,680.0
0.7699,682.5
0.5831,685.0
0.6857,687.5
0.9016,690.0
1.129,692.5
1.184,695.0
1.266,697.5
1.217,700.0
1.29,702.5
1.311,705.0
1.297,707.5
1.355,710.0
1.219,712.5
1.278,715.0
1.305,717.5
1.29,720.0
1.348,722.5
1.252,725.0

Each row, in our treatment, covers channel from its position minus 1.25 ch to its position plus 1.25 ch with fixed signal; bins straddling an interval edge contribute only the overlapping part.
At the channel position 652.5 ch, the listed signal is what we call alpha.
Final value 1.278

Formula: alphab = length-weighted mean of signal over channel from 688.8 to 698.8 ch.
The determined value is 1.12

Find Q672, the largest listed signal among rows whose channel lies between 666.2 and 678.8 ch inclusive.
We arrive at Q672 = 1.295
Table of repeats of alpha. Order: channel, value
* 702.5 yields 1.29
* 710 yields 1.355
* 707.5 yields 1.297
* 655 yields 1.266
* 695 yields 1.184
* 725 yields 1.252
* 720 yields 1.29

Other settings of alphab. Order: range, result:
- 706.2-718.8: 1.29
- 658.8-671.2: 1.22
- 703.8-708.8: 1.3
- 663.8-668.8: 1.23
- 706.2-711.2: 1.33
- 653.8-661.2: 1.2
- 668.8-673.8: 1.2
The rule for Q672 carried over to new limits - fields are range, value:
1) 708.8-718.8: 1.355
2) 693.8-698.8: 1.266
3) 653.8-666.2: 1.272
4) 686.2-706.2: 1.311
